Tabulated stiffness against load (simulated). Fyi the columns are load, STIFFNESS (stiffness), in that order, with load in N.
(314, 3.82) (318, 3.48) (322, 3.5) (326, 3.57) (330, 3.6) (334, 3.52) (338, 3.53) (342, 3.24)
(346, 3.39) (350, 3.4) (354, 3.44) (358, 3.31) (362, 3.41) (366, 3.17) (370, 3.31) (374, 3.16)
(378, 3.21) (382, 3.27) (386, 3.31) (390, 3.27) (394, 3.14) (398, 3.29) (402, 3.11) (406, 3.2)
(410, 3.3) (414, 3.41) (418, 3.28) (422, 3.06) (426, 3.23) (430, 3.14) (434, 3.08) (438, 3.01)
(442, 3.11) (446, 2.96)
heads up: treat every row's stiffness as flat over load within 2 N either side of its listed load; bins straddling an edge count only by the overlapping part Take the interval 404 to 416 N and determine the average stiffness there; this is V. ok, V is 3.3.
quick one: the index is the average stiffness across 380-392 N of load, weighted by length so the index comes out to 3.28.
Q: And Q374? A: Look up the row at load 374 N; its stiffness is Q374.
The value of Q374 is 3.16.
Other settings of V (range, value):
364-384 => 3.22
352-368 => 3.33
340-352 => 3.34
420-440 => 3.1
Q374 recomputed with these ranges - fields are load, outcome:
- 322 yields 3.5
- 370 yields 3.31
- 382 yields 3.27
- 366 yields 3.17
